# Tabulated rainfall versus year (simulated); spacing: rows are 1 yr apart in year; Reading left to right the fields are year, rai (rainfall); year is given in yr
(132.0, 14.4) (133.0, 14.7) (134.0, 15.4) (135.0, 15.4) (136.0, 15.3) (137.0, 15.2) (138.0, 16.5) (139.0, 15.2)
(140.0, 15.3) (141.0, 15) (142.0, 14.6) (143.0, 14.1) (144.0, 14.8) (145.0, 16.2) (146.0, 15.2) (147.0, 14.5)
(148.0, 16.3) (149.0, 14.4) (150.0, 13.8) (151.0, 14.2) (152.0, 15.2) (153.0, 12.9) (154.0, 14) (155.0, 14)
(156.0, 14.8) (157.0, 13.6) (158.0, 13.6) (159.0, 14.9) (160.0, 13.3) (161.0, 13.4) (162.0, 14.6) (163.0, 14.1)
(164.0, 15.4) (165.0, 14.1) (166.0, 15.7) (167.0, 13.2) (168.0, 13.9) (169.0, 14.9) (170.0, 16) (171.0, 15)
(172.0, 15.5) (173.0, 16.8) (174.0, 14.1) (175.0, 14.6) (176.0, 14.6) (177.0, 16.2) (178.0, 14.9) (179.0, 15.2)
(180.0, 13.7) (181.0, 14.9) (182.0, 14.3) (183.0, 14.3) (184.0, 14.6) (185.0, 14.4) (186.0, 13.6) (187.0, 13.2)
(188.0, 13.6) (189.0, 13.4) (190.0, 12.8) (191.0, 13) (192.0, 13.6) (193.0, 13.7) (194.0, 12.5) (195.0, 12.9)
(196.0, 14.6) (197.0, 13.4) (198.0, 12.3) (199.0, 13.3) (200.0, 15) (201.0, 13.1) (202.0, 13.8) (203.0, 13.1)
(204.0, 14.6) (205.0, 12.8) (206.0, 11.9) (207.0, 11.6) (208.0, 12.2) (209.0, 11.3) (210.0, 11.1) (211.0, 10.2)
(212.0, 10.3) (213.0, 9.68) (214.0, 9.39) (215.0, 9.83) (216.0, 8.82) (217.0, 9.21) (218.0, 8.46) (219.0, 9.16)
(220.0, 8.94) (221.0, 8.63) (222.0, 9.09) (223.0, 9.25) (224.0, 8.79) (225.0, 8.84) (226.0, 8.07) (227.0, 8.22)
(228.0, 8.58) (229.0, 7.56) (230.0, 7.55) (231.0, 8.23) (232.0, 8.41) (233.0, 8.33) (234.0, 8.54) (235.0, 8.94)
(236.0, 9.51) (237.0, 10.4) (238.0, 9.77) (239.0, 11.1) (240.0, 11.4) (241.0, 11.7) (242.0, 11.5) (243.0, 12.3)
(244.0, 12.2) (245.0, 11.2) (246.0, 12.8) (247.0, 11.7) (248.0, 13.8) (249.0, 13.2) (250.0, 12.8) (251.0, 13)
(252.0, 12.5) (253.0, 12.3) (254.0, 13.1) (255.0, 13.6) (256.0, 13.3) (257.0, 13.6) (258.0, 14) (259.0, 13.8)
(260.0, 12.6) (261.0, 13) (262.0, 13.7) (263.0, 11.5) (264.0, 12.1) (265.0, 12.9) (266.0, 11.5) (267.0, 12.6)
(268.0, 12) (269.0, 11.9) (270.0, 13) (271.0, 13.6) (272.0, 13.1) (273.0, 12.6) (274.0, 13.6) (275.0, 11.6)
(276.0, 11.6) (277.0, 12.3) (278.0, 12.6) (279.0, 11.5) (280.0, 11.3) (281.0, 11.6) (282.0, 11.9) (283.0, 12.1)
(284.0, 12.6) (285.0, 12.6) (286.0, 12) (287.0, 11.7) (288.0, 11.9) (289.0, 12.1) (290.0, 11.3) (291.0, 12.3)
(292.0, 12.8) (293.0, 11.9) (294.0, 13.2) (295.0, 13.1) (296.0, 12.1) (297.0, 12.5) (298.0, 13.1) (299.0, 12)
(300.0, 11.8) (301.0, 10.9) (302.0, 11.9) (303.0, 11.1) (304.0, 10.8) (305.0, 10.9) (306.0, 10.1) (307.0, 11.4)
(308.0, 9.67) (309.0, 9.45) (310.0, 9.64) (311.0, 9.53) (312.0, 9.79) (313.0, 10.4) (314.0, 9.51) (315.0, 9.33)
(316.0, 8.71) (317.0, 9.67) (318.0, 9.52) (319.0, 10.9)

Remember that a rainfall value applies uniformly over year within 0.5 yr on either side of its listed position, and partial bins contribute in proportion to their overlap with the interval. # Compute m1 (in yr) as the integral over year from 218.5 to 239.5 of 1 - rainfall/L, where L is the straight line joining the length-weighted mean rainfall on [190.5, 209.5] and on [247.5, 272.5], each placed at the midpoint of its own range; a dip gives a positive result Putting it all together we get 6.70 yr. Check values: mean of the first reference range 13.1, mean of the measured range 8.85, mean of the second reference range 12.9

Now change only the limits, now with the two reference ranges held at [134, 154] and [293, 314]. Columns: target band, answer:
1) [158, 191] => -0.5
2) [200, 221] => 3.7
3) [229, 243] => 3.4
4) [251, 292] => -2.0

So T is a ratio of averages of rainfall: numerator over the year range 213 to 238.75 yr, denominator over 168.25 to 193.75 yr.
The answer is 0.61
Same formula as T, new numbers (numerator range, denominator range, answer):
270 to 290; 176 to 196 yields 0.87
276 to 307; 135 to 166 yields 0.81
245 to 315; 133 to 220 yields 0.88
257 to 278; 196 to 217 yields 1.07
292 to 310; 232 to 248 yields 1.07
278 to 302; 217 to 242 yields 1.33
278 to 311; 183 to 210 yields 0.88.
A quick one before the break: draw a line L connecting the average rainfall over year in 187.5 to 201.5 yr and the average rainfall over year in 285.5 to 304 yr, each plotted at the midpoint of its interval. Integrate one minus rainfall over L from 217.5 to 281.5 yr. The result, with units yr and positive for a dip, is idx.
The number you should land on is 6.90 yr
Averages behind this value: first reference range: 13.4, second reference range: 12.1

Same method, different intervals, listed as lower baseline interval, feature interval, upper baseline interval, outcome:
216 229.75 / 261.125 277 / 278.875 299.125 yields -2.0 yr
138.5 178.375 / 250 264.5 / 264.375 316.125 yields -0.7 yr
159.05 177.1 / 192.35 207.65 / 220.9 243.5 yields -1.5 yr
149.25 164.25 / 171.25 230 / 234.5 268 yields 5.1 yr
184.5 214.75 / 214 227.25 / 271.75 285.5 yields 3.8 yr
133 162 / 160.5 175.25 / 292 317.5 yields -0.6 yr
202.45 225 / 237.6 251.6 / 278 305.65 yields -1.3 yr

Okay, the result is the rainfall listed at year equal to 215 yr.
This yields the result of 9.83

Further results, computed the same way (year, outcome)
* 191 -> 13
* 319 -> 10.9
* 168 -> 13.9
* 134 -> 15.4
